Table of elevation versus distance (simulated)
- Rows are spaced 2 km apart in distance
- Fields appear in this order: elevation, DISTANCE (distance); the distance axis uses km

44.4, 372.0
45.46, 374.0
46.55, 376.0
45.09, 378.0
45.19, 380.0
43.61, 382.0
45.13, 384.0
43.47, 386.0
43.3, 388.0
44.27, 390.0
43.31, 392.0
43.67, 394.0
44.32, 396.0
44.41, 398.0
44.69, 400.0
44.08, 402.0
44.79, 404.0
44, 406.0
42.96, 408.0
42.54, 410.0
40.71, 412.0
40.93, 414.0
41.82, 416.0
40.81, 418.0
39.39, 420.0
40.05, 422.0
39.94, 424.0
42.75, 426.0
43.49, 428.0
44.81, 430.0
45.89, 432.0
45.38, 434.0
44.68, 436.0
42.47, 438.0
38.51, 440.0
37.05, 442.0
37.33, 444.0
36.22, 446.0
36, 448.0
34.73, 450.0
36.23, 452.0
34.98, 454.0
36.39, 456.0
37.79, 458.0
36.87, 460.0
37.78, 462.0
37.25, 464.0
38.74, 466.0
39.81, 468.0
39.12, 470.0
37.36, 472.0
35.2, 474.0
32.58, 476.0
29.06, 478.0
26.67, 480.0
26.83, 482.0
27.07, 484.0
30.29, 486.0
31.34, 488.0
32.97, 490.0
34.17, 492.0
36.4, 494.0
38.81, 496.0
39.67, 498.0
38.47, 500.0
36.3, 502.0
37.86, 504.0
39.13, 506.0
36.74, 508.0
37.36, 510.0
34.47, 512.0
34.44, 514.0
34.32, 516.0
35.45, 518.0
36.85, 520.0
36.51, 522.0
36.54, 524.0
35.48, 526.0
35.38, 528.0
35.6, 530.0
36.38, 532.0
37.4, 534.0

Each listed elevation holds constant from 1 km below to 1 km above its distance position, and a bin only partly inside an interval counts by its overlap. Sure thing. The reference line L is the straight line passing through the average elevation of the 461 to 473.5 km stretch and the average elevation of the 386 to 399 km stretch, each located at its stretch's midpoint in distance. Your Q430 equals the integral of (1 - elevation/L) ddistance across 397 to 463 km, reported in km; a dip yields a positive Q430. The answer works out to 0.7 km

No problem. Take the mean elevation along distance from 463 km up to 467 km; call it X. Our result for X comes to 38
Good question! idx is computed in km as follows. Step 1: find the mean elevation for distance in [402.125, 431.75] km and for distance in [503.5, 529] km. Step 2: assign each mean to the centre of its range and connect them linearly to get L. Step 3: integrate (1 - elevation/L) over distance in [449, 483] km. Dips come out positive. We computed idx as 3.6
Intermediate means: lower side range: 42.2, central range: 35.1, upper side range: 36.2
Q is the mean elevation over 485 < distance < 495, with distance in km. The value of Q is 33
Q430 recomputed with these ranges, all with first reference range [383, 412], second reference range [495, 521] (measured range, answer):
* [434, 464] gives 2.0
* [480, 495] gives 2.8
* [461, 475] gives 0.5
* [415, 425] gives 0.5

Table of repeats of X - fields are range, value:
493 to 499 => 38.3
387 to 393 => 43.6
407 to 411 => 42.8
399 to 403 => 44.4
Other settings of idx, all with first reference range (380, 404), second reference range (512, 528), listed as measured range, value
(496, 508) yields -0.5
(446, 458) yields 1.3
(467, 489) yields 3.5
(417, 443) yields -0.2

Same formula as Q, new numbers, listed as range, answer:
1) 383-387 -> 44.3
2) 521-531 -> 35.9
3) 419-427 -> 40.5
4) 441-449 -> 36.6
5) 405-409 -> 43.5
